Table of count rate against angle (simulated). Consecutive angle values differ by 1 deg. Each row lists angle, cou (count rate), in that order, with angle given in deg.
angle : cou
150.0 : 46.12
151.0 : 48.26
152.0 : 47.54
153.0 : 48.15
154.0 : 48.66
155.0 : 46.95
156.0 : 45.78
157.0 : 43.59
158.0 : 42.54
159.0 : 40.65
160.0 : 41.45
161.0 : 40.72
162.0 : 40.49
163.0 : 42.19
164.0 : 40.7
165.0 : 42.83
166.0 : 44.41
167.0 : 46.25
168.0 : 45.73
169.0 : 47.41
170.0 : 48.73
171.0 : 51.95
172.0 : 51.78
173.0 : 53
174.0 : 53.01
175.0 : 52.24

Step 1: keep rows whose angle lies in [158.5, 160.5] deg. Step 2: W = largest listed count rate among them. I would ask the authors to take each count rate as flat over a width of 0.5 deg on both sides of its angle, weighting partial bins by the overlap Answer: 41.45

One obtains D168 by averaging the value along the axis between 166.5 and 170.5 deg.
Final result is 47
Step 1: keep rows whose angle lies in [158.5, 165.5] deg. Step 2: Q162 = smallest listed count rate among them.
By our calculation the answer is 40.49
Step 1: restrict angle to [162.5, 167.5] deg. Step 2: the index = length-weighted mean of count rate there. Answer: 43.3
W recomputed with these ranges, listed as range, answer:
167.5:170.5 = 48.73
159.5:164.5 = 42.19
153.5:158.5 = 48.66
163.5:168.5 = 46.25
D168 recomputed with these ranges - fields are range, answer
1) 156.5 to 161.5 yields 41.8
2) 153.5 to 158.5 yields 45.5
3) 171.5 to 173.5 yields 52.4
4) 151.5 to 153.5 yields 47.8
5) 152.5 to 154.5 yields 48.4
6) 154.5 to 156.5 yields 46.4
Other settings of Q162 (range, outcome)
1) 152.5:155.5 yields 46.95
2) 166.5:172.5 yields 45.73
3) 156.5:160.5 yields 40.65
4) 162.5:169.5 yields 40.7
